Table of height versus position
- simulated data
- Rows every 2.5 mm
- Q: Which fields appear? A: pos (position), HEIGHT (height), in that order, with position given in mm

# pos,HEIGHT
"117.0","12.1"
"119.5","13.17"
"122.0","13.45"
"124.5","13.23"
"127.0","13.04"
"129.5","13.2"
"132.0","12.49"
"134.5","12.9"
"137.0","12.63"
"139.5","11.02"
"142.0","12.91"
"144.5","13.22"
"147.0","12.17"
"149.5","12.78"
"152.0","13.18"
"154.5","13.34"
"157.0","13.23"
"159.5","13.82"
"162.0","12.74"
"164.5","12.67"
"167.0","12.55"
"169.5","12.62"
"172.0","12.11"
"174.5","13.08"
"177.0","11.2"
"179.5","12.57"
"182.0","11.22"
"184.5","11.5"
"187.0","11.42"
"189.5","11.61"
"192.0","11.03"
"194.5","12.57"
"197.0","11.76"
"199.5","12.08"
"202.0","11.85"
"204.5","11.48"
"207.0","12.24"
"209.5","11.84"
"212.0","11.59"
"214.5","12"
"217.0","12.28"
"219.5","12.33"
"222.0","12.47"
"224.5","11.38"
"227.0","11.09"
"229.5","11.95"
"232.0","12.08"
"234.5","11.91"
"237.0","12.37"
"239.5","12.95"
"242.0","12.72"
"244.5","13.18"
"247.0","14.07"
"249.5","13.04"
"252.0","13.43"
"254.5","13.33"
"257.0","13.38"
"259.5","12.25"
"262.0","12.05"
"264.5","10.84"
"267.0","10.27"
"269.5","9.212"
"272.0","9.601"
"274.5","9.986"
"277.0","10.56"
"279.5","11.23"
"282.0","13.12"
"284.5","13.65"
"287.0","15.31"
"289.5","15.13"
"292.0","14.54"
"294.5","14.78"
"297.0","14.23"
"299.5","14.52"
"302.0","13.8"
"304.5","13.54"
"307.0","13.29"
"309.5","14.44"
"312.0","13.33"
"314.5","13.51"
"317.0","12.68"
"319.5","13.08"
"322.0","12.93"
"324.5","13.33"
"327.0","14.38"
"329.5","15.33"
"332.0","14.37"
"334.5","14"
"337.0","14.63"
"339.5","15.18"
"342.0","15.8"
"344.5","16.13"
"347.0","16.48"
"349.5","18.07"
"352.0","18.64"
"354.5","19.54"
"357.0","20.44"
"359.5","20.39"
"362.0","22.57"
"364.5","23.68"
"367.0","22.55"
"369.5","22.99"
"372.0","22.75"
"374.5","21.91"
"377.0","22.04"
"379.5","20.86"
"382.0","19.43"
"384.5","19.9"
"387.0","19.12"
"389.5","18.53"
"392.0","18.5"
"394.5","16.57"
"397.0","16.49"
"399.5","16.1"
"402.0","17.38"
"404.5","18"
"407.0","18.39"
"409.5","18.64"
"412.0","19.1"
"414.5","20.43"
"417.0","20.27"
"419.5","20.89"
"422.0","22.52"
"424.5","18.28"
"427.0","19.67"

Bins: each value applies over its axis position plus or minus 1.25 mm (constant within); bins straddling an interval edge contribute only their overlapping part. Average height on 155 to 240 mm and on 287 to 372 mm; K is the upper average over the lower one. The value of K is 1.34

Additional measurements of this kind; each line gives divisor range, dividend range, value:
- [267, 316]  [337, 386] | 1.53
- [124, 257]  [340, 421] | 1.57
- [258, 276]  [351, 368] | 1.99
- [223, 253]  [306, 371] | 1.33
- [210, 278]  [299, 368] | 1.35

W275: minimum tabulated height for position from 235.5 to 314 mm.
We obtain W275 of 9.212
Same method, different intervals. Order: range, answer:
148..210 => 11.03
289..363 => 12.68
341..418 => 15.8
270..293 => 9.601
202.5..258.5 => 11.09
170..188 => 11.2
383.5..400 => 16.1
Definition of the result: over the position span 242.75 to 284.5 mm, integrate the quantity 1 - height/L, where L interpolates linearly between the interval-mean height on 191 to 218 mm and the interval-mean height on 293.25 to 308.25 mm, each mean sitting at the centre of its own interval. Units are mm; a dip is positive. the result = 4.0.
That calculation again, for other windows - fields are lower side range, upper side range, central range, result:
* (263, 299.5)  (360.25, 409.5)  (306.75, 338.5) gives 3.19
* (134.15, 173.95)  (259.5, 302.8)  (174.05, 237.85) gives 3.94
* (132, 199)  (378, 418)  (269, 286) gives 4.64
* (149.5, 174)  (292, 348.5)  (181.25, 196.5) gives 1.82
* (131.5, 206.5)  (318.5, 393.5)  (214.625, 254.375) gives 5.29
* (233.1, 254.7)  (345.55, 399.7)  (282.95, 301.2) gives 1.21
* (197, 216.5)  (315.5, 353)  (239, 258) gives -0.57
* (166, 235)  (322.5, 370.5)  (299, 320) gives 3.46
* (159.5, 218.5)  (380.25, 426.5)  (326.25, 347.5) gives 2.06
